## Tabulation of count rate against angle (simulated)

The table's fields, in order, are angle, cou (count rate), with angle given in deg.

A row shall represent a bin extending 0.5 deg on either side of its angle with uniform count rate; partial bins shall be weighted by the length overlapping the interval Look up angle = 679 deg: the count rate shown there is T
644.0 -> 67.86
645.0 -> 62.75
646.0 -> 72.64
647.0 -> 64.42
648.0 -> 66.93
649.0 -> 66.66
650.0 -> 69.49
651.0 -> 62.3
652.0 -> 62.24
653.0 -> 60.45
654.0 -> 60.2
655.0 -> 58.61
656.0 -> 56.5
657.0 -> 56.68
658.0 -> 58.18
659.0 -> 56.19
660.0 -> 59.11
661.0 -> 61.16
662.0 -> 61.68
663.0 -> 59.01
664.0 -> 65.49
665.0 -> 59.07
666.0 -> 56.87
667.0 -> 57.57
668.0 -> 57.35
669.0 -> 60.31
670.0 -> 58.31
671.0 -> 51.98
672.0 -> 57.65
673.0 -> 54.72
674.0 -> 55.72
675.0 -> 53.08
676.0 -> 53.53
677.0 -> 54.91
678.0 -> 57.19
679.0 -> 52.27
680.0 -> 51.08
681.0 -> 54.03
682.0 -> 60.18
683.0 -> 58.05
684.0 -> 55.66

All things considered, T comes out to 52.27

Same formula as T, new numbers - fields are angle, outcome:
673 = 54.72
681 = 54.03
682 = 60.18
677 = 54.91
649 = 66.66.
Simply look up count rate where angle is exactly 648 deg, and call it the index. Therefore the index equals 66.93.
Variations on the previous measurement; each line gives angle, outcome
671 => 51.98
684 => 55.66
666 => 56.87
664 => 65.49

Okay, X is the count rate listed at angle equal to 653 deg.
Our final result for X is 60.45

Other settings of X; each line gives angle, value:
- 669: 60.31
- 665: 59.07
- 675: 53.08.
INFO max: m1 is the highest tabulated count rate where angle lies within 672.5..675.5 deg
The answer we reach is 55.72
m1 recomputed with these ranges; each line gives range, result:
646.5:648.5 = 66.93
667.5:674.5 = 60.31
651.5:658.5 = 62.24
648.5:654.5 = 69.49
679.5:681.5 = 54.03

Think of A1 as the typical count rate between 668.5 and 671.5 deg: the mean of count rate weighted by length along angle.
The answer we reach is 56.9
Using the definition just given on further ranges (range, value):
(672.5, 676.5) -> 54.3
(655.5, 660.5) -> 57.3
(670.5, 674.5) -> 55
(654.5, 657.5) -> 57.3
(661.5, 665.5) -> 61.3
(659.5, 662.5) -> 60.6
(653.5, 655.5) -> 59.4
